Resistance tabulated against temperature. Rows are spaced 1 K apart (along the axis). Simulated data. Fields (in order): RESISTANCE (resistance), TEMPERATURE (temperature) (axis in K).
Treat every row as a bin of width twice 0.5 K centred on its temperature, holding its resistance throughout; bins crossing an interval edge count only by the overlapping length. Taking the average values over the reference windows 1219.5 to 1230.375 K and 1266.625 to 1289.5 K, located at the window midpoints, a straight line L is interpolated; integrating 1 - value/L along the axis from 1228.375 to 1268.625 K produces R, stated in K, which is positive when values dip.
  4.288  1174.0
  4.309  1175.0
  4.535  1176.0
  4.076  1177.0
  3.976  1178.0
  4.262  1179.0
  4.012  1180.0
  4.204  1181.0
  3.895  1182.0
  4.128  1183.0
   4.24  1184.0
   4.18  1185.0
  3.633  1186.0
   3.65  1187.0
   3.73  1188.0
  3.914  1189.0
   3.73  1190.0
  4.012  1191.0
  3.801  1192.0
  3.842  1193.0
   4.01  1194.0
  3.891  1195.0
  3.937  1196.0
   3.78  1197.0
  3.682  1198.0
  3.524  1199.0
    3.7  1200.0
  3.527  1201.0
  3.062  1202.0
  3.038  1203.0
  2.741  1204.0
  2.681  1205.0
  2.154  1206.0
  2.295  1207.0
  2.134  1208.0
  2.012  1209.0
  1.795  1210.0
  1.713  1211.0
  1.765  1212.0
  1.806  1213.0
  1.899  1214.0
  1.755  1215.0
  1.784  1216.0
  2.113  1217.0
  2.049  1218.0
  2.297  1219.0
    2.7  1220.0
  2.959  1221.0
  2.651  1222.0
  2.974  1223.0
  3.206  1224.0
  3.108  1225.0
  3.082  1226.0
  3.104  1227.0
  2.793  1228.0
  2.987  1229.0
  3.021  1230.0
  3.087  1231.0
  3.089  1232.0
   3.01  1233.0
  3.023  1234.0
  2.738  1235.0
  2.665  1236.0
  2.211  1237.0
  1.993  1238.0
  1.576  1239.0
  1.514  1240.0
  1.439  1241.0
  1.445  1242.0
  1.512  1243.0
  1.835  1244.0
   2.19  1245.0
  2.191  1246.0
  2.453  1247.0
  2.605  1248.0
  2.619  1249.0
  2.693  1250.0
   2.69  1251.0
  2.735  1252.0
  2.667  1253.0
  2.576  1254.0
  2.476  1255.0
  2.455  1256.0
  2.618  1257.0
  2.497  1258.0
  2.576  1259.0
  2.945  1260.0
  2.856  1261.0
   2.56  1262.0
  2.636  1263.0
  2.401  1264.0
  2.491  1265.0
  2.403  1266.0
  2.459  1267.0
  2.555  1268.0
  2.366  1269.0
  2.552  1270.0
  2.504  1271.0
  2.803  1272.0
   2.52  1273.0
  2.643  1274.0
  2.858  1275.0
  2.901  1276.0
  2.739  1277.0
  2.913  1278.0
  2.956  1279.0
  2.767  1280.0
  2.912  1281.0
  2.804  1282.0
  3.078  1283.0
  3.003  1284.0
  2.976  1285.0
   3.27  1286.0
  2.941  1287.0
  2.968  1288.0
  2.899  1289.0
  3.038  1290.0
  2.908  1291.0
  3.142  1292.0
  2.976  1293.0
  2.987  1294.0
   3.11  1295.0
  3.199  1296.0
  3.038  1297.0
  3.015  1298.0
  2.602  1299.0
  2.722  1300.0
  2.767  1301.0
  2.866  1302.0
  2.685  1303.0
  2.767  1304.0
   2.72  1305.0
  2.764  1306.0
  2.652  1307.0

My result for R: 5.9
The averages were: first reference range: 2.96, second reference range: 2.8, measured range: 2.46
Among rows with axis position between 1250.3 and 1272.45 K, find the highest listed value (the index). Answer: 2.945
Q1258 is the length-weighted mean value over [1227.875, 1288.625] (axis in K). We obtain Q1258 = 2.59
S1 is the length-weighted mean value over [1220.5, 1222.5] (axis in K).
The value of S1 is 2.8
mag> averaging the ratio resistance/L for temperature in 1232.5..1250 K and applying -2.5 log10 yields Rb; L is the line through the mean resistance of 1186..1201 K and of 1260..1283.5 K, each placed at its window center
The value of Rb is 0.382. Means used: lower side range 3.79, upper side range 2.69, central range 2.19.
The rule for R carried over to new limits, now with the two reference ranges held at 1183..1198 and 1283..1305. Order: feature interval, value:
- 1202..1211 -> 3.3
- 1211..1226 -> 5.2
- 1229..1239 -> 2.2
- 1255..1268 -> 2.7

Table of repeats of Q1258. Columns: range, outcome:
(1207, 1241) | 2.43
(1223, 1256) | 2.52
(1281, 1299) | 3.01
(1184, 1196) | 3.87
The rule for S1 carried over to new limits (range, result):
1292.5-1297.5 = 3.06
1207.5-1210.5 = 1.98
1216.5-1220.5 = 2.29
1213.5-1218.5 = 1.92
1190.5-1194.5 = 3.92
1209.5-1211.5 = 1.75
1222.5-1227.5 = 3.09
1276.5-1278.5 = 2.83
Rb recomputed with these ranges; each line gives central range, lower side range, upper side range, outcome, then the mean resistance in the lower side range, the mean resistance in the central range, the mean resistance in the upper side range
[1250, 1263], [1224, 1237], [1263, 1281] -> 0.05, 2.96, 2.64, 2.64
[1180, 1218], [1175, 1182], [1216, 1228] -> 0.14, 4.17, 3.13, 2.71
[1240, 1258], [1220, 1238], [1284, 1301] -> 0.26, 2.89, 2.29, 2.98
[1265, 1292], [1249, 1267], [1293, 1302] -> -0.01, 2.6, 2.8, 2.93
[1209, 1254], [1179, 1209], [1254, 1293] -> 0.30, 3.54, 2.4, 2.75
